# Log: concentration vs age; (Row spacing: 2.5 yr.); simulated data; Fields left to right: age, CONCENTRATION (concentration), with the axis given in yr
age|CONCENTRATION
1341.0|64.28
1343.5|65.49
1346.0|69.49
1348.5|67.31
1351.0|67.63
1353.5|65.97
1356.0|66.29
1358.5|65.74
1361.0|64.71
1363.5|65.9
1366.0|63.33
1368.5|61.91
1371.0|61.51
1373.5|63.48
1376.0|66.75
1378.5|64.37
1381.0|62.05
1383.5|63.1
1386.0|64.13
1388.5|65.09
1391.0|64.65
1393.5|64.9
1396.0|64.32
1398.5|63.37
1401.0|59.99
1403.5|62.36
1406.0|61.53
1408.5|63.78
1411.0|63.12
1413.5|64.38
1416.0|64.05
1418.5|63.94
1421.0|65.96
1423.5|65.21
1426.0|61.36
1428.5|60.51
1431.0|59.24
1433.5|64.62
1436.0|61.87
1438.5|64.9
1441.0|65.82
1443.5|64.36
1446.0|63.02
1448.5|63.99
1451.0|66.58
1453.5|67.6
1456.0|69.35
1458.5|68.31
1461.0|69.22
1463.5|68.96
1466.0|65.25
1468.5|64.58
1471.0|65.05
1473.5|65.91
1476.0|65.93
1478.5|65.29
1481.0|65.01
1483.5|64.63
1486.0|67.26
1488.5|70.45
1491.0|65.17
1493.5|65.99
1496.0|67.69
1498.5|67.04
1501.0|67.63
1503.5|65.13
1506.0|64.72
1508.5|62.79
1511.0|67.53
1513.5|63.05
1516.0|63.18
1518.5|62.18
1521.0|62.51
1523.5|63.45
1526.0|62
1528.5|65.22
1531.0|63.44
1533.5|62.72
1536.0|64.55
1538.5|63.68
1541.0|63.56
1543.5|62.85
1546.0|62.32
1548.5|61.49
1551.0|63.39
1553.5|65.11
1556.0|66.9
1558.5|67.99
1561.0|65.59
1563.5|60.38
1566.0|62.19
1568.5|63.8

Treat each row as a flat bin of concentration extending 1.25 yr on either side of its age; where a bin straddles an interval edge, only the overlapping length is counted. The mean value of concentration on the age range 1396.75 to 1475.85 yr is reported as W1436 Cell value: 64.5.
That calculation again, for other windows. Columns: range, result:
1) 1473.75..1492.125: 66.2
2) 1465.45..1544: 64.9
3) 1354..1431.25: 63.7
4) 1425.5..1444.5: 62.9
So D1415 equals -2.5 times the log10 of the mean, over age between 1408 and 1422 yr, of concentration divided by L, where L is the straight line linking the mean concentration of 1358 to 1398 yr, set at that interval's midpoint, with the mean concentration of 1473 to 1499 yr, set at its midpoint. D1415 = 0.01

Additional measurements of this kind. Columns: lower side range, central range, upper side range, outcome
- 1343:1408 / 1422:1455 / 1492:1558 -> 0.01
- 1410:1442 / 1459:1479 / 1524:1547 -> -0.05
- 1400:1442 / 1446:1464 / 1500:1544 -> -0.07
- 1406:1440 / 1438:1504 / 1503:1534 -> -0.05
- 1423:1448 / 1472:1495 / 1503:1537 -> -0.05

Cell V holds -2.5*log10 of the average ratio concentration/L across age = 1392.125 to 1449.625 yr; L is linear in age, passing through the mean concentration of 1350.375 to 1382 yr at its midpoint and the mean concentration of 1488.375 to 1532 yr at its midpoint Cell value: 0.02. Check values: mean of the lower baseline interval 64.5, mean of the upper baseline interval 64.8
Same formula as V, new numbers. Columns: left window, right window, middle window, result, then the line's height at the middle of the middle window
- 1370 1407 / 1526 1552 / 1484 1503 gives -0.06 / 63.3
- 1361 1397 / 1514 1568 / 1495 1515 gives -0.03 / 63.6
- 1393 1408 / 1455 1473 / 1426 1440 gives 0.05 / 65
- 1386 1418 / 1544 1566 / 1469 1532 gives -0.02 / 63.8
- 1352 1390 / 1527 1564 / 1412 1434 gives 0.02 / 64.2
